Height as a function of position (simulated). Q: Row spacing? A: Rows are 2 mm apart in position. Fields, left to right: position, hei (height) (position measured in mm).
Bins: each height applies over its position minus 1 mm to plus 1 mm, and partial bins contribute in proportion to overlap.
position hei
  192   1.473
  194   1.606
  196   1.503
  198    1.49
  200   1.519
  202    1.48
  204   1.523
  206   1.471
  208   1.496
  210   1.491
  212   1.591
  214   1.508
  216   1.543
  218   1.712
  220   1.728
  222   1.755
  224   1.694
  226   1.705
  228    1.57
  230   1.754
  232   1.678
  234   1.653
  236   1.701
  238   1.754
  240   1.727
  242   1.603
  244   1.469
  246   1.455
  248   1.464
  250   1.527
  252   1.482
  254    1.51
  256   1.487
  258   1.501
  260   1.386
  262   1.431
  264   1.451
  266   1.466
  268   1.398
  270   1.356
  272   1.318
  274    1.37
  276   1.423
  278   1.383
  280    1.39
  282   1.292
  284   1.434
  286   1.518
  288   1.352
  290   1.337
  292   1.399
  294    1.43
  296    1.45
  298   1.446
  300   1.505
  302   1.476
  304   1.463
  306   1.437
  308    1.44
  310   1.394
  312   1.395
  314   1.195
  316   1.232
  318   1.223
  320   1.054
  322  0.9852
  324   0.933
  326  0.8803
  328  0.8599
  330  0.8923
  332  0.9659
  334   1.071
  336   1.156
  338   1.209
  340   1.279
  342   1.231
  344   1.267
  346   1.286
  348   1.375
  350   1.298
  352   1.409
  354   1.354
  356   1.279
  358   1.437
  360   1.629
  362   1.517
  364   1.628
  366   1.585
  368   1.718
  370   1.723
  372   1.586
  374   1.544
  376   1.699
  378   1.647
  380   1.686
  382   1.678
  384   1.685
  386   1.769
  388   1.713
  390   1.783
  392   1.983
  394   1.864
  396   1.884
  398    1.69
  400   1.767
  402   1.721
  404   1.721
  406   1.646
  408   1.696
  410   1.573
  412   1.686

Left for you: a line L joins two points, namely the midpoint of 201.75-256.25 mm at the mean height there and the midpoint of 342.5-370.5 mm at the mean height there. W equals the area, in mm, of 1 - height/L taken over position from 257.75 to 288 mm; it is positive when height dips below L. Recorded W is 2.8 mm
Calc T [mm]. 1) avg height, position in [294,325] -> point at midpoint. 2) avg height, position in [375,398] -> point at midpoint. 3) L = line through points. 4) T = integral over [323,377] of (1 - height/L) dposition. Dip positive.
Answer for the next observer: 8.1 mm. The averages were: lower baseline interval 1.31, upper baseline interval 1.76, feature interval 1.33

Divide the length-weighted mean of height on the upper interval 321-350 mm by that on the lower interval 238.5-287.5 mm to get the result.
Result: 0.8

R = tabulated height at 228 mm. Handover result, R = 1.57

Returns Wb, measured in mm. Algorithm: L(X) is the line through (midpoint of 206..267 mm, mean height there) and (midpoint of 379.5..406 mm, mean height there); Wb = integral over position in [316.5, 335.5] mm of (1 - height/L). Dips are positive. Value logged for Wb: 7.7 mm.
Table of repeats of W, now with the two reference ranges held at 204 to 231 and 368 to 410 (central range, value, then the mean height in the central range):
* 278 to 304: 3.8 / 1.42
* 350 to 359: 1.8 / 1.36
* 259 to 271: 1.7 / 1.41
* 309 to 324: 4.3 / 1.19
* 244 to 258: 1.3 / 1.49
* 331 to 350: 5.4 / 1.21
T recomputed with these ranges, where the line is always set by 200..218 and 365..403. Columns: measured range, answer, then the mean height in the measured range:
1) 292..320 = 4.4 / 1.38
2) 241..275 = 2.8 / 1.45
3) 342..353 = 2.4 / 1.32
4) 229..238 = -0.9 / 1.7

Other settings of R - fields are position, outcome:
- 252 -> 1.482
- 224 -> 1.694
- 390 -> 1.783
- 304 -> 1.463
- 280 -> 1.39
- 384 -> 1.685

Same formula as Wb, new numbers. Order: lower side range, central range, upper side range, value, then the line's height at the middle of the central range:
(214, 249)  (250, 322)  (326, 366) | 3.6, 1.46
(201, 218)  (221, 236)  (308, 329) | -2.4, 1.46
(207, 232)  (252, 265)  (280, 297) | 0.3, 1.5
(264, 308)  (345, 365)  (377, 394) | 2.8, 1.65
